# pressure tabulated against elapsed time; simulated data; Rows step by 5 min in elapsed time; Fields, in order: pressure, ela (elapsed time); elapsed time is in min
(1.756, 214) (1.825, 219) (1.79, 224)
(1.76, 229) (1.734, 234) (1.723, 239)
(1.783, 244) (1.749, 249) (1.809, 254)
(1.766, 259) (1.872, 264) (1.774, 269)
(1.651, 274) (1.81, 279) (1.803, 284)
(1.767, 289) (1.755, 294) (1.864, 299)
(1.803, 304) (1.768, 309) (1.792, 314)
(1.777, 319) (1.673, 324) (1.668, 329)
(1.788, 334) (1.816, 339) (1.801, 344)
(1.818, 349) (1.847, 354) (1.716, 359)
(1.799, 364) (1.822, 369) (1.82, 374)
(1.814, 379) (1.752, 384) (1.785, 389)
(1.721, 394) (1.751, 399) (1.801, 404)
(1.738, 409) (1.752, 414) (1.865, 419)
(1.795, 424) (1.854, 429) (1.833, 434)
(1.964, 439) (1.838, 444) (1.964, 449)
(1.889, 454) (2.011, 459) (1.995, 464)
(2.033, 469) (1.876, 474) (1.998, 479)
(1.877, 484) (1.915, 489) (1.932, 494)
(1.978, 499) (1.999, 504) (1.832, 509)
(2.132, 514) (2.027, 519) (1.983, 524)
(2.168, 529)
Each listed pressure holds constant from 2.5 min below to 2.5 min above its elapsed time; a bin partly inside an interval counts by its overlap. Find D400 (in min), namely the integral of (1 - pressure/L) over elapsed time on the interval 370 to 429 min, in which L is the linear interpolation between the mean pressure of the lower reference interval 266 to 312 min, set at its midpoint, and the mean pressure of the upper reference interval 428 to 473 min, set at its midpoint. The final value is 3.1 min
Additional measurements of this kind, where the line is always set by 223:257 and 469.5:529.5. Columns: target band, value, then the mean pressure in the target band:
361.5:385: 0.8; 1.8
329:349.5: 0.6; 1.79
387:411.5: 1.7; 1.76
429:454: 0.4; 1.89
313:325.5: 0.5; 1.75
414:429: 0.7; 1.82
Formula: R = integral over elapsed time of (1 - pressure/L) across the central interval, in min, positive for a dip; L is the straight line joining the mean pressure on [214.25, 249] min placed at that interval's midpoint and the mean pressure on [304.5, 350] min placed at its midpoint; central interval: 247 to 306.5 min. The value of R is -0.6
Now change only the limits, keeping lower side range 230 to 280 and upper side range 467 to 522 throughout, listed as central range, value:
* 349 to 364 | 0.5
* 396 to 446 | 2.2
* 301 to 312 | 0.1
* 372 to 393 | 0.9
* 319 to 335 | 1.0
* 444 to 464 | -0.2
